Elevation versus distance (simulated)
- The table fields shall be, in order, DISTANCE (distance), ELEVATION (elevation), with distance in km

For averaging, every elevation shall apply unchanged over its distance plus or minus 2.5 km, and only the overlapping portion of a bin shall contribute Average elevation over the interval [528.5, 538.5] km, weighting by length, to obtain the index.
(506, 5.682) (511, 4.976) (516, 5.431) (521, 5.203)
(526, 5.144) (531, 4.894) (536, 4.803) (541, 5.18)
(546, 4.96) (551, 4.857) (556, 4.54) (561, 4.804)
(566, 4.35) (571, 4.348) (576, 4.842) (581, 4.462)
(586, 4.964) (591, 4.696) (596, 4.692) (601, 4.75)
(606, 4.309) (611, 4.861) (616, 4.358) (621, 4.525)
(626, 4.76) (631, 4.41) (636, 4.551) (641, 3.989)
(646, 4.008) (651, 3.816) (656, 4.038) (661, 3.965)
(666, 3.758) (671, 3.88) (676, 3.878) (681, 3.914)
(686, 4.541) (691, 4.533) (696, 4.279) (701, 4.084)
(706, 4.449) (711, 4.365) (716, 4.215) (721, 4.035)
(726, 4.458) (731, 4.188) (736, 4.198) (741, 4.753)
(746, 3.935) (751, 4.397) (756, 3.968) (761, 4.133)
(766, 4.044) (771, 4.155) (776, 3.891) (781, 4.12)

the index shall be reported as 4.85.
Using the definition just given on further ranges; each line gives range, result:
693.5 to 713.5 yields 4.29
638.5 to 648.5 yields 4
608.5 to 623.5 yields 4.58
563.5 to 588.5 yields 4.59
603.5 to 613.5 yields 4.58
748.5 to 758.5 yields 4.18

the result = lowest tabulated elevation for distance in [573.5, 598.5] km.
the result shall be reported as 4.462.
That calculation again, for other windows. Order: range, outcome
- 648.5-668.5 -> 3.758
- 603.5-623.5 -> 4.309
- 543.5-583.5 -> 4.348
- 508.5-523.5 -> 4.976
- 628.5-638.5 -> 4.41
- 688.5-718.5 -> 4.084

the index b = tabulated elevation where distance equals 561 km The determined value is 4.804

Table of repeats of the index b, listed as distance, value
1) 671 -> 3.88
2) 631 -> 4.41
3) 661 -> 3.965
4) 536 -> 4.803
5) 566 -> 4.35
